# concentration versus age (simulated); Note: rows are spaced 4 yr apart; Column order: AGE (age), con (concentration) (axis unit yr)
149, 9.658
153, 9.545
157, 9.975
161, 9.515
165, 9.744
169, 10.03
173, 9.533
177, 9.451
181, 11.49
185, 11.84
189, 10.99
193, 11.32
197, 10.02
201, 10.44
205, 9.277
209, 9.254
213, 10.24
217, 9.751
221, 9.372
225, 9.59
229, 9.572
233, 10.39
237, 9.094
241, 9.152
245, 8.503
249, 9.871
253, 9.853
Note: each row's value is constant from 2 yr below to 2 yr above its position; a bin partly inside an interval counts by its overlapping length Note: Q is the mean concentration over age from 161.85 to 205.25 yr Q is 10.4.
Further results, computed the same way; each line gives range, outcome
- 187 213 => 10.2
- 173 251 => 9.97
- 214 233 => 9.69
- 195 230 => 9.73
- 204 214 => 9.56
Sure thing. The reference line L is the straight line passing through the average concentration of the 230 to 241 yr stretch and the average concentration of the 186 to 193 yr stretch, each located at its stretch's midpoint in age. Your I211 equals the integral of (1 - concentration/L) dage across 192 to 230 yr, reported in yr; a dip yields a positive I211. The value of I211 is 2.2 yr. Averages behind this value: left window 11.2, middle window 9.85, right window 9.62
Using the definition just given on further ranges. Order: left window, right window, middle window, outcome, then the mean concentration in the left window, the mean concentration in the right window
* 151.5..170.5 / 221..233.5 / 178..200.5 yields -2.9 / 9.76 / 9.71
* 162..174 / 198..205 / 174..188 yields -1.4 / 9.77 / 10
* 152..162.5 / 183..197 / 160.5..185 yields 0.6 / 9.7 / 11.2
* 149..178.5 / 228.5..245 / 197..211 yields -0.2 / 9.69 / 9.42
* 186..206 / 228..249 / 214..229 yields 0.3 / 10.5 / 9.38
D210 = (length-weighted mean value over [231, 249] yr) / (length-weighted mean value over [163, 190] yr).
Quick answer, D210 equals 0.90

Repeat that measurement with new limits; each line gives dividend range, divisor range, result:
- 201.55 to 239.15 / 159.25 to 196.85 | 0.93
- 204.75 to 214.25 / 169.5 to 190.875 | 0.90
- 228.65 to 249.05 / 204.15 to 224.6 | 0.98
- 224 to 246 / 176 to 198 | 0.86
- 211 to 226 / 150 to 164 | 1.01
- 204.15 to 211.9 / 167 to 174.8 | 0.96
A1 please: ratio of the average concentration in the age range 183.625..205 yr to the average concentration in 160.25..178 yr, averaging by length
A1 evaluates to 1.1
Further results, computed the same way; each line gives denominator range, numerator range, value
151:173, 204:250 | 0.98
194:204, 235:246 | 0.87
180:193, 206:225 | 0.84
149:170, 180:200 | 1.14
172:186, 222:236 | 0.92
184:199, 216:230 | 0.87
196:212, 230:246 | 0.96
